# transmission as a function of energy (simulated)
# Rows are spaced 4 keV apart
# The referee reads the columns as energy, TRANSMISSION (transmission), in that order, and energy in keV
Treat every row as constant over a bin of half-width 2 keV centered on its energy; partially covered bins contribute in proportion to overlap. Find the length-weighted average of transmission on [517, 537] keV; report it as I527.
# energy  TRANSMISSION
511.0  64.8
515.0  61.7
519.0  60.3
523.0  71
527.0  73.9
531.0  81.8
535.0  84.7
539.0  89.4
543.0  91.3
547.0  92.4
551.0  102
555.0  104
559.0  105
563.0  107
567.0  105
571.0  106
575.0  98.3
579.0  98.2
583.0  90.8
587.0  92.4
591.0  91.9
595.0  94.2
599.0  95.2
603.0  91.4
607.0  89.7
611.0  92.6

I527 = 74.3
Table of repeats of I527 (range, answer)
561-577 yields 104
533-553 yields 92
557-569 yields 106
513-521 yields 61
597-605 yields 93.3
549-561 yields 104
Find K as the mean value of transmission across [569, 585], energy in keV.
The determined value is 98.3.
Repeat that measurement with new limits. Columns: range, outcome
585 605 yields 93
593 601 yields 94.7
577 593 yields 93.3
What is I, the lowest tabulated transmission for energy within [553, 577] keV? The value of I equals 98.3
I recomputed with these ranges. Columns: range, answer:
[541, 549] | 91.3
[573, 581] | 98.2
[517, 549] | 60.3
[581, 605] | 90.8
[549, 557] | 102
